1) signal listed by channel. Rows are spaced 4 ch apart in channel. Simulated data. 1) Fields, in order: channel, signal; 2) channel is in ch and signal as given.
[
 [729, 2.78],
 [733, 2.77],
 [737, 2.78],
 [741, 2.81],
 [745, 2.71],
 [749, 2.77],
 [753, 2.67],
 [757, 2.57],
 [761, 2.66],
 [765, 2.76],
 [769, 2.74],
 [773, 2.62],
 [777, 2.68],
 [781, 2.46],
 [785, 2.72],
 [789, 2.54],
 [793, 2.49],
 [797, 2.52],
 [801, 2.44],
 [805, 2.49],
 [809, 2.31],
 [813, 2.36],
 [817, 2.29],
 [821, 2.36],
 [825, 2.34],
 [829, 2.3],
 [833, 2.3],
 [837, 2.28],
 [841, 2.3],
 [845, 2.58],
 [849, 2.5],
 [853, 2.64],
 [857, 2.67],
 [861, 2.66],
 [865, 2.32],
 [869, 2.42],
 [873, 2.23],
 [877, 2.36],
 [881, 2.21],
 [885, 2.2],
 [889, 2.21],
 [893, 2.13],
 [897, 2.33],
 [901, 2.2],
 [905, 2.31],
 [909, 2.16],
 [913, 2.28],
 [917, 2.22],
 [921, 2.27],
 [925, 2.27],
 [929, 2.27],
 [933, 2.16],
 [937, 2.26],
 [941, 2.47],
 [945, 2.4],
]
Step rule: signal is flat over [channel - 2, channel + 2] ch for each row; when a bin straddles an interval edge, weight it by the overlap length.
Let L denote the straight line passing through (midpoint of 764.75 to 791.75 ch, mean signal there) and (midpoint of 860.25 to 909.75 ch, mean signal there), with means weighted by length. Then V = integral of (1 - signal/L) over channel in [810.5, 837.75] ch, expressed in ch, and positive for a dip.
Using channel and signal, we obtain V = 1.78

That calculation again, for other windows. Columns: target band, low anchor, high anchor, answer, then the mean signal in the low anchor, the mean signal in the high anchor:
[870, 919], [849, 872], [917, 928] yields 2.85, 2.52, 2.26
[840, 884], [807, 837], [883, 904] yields -3.47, 2.32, 2.22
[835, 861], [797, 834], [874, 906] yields -2.22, 2.36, 2.24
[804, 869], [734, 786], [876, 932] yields 0.80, 2.69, 2.24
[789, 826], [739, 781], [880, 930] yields 1.91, 2.69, 2.24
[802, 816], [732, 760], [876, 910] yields 0.72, 2.72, 2.23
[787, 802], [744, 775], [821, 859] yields 0.43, 2.69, 2.43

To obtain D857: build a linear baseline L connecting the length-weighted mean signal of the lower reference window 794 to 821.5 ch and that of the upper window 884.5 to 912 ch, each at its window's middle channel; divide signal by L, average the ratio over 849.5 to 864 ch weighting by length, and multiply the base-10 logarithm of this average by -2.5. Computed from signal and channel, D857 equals -0.14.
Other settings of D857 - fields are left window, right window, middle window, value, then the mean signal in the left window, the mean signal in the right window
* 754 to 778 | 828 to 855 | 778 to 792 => 0.01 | 2.67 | 2.42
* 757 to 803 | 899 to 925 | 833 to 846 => 0.04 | 2.6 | 2.24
